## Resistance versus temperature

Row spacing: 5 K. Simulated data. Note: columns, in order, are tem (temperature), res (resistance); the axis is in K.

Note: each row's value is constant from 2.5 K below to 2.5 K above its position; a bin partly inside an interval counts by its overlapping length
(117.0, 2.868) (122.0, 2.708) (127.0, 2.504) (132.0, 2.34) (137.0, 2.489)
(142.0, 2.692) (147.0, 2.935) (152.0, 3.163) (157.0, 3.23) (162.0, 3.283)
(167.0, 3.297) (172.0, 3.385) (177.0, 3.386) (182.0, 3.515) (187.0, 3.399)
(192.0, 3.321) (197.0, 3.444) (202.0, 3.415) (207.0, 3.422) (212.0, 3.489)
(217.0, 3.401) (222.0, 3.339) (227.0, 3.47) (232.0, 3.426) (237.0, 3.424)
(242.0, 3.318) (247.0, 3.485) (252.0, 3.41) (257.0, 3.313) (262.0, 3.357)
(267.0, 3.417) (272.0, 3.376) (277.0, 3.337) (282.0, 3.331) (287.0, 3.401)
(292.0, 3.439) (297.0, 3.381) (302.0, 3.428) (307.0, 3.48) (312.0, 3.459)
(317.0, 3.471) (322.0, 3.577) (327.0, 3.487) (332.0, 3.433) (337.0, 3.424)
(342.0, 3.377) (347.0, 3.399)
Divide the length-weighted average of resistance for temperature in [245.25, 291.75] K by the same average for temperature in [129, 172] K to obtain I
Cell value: 1.15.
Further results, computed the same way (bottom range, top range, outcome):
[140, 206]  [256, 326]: 1.04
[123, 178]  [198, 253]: 1.16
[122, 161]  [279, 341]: 1.24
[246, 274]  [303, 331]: 1.03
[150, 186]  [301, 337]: 1.04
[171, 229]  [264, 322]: 1.00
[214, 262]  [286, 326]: 1.02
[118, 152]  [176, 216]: 1.29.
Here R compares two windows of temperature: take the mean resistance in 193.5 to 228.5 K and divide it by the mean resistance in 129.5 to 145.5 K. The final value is 1.35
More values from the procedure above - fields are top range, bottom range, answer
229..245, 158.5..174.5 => 1.02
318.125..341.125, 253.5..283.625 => 1.03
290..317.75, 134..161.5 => 1.18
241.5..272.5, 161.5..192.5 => 1.00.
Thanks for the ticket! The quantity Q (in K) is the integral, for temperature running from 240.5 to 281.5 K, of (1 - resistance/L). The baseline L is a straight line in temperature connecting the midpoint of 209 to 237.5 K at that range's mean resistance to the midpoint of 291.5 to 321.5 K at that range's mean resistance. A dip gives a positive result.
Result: 0.7 K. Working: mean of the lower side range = 3.42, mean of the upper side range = 3.45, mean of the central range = 3.38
